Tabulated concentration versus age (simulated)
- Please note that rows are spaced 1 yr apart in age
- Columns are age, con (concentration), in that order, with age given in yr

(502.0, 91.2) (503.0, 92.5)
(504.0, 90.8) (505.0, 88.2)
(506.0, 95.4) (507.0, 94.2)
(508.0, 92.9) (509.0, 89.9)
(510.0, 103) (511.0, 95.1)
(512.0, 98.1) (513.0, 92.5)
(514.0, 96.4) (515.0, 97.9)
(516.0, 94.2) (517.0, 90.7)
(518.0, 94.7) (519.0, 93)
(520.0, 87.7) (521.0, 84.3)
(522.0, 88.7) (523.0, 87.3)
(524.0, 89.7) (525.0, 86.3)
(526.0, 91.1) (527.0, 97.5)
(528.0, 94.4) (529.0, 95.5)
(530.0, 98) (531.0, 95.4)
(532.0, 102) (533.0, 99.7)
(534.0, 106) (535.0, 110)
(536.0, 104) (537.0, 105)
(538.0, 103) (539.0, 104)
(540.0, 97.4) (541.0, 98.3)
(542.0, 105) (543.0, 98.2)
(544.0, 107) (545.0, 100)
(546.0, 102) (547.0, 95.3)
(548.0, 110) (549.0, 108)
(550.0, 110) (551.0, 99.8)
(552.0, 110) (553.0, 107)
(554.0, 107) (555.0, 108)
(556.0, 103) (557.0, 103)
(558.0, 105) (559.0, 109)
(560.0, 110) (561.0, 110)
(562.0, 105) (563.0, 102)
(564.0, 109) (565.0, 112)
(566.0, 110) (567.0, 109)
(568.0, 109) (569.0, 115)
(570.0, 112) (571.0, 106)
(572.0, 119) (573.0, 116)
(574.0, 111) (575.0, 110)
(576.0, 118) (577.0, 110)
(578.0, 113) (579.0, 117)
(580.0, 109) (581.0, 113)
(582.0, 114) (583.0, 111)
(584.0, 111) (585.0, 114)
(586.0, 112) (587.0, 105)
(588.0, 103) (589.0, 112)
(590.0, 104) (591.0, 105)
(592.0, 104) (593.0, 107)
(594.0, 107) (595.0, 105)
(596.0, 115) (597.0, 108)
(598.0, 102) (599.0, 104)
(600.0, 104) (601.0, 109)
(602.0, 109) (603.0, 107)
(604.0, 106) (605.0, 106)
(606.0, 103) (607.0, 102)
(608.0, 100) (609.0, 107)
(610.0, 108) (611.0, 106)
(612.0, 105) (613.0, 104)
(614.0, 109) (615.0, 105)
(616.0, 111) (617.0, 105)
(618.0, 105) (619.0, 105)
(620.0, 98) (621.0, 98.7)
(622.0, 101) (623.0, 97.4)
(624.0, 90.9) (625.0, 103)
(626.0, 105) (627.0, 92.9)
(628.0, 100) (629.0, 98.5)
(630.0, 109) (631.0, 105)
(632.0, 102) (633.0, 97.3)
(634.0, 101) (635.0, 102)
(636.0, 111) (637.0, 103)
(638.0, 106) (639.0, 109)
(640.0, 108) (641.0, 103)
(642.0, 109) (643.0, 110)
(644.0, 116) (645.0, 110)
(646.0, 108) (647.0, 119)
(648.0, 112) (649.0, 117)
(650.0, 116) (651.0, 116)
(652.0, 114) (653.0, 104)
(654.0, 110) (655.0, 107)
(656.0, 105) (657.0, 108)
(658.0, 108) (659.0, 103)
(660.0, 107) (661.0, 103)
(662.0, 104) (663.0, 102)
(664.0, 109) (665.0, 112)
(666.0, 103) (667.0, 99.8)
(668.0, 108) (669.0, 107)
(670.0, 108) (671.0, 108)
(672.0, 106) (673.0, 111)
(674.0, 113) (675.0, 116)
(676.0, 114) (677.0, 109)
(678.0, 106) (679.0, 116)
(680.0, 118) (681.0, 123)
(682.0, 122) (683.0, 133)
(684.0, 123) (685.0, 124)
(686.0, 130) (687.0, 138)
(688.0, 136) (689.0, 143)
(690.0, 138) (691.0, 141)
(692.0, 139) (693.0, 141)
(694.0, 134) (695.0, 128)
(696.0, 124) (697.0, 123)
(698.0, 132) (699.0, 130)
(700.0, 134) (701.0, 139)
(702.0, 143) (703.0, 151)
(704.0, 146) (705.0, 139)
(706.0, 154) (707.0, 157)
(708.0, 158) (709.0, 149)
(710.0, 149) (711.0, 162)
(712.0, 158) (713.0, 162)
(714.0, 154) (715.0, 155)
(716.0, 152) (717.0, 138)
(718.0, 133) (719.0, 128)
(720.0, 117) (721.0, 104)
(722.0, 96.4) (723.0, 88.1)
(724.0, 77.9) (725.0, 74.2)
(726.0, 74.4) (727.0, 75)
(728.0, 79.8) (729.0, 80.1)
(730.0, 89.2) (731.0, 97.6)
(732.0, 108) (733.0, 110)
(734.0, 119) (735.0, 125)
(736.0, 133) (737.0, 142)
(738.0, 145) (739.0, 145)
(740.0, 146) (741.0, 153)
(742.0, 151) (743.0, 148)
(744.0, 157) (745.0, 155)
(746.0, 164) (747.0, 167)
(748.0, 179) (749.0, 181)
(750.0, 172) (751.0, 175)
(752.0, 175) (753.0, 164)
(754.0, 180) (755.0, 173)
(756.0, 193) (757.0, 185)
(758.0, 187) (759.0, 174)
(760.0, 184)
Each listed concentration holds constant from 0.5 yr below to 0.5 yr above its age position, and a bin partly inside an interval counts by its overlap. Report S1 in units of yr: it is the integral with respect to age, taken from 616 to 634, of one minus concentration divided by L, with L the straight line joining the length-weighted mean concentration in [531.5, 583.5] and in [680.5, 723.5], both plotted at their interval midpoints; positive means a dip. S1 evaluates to 3.0 yr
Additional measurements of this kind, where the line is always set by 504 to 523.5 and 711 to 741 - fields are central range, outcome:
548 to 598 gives -4.56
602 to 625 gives 0.28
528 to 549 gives -1.30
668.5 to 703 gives -3.46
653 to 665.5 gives 0.48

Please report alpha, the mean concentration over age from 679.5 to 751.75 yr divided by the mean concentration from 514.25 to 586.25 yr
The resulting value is 1.3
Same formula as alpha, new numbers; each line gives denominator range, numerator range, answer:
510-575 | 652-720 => 1.24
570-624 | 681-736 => 1.18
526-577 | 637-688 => 1.06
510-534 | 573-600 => 1.16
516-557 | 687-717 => 1.45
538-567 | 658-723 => 1.21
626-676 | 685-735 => 1.18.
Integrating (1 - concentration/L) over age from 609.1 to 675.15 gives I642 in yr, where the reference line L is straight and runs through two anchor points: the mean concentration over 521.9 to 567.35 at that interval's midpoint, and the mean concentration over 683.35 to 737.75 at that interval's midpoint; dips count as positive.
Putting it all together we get 6.1 yr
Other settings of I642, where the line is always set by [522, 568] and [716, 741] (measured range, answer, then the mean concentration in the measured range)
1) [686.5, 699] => -2.9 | 135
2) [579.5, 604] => -0.8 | 108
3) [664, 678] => 0.0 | 109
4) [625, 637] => 0.5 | 102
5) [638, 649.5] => -0.4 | 111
